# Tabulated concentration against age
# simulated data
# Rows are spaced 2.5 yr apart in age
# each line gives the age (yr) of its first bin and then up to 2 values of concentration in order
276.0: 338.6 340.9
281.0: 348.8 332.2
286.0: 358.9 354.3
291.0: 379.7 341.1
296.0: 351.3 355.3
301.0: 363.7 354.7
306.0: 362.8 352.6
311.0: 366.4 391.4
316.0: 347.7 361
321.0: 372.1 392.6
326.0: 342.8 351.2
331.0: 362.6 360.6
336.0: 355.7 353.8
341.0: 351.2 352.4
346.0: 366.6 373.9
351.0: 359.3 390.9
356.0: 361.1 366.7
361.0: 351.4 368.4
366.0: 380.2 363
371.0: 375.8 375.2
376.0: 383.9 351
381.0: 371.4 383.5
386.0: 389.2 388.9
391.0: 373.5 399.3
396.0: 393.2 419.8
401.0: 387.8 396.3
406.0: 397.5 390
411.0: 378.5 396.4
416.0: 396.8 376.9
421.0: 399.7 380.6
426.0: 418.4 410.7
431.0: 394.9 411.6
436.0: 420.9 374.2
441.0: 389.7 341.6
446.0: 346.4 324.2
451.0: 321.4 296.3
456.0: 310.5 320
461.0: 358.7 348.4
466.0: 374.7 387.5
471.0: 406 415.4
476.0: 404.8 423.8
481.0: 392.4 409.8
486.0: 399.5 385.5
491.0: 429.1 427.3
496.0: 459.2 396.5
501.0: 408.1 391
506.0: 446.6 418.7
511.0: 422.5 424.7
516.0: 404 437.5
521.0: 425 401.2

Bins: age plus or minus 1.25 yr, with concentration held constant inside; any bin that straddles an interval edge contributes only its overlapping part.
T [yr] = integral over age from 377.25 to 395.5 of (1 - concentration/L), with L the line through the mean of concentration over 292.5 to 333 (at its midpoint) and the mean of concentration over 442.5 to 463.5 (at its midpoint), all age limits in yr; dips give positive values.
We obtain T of -1.9 yr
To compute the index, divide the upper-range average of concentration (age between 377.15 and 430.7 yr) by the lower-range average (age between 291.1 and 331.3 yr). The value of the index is 1.1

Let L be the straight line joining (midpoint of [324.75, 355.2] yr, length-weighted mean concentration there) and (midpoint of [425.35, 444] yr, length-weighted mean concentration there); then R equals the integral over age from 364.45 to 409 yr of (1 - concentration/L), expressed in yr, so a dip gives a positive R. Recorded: -0.7 yr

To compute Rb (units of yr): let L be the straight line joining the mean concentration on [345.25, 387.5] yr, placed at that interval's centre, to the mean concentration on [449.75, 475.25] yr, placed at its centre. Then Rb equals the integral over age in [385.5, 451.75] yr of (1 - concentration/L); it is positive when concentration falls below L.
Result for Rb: -4.4 yr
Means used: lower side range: 371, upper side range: 355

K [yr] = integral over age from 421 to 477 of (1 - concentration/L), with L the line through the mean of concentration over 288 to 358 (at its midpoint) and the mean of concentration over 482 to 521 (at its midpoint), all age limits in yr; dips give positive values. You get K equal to 4.1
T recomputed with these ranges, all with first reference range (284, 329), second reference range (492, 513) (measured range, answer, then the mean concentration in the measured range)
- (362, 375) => 0.3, 372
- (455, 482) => 2.2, 377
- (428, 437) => -0.2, 409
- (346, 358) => 0.1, 371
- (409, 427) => 0.2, 392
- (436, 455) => 2.7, 347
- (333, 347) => 0.6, 356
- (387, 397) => 0.0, 389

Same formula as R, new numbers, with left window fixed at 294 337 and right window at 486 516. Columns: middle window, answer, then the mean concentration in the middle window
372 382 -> 0.2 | 370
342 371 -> 0.5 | 367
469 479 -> 0.0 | 410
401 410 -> -0.1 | 393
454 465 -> 2.0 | 333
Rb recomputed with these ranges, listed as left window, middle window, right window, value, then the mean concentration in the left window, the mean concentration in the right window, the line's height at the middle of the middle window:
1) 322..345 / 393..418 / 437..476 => -2.6 yr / 358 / 356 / 357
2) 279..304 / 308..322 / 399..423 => -0.2 yr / 354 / 392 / 361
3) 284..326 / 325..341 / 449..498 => 0.5 yr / 362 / 382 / 365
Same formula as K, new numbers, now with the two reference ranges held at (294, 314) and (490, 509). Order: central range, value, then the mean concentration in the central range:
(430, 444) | 0.4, 391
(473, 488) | 0.4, 406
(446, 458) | 2.7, 317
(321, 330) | 0.1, 364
